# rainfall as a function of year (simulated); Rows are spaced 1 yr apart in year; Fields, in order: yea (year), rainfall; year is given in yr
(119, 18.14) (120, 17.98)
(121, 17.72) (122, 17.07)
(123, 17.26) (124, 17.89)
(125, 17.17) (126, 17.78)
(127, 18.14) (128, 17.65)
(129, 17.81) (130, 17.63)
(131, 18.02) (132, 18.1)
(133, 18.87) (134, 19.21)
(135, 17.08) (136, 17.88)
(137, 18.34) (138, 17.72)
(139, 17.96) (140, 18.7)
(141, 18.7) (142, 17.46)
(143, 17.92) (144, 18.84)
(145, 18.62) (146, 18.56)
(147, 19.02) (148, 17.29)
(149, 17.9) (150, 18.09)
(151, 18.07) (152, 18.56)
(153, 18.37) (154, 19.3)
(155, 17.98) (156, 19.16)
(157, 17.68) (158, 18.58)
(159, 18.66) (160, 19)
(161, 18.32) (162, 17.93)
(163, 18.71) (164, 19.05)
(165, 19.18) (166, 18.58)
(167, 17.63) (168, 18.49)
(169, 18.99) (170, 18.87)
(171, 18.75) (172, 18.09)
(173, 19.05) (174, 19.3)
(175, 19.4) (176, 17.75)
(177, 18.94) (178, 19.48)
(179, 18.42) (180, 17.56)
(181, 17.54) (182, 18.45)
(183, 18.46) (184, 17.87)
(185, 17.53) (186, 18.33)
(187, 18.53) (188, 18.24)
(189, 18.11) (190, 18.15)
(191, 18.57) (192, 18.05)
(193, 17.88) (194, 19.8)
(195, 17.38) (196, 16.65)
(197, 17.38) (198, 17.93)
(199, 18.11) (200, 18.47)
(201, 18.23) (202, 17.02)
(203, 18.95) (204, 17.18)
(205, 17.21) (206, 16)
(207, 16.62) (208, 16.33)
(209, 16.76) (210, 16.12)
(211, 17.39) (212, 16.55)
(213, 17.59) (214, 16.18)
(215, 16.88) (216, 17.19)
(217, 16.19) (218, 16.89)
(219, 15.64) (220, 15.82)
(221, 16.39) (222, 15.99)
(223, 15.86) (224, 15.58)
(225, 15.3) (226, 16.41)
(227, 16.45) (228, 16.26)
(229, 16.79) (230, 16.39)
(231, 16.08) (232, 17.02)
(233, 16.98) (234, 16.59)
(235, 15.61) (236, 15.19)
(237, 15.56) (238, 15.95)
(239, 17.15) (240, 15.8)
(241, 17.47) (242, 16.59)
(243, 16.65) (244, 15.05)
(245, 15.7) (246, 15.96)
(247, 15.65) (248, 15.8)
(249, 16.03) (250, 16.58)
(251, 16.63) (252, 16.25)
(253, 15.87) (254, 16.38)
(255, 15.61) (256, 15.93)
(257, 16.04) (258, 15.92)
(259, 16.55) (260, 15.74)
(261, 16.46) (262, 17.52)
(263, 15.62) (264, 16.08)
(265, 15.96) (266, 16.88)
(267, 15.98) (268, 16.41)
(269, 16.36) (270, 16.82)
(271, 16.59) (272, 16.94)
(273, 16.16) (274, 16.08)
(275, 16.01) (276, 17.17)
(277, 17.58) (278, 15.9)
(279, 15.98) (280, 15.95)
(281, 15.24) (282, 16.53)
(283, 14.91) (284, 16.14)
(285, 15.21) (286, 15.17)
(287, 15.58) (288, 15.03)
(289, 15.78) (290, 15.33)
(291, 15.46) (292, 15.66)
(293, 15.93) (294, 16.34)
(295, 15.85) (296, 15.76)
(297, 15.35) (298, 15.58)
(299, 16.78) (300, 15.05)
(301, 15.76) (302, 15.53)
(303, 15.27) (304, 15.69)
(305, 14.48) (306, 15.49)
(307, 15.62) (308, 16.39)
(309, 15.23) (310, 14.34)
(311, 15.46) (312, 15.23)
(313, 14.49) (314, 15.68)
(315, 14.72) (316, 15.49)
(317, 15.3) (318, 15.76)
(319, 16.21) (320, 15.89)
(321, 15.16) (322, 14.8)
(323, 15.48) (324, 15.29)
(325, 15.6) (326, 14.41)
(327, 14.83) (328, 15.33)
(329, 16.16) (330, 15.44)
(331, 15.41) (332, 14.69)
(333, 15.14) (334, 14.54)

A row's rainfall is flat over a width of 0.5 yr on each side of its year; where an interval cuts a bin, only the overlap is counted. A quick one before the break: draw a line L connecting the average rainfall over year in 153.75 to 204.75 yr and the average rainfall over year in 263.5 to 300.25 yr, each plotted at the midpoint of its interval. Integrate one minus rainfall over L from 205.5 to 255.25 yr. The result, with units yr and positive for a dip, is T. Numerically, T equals 2.6 yr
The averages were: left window 18.3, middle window 16.3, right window 16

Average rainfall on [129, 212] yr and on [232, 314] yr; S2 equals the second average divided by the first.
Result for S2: 0.88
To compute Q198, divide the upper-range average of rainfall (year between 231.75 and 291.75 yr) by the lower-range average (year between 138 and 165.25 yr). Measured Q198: 0.88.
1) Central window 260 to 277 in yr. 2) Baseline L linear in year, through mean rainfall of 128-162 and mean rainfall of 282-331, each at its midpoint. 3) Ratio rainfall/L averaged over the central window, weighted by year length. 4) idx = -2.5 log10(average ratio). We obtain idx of -0.02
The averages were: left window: 18.3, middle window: 16.5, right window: 15.5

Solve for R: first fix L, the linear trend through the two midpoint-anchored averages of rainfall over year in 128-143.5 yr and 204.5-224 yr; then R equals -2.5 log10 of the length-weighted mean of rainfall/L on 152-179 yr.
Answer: -0.071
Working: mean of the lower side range 18.1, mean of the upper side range 16.5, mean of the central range 18.7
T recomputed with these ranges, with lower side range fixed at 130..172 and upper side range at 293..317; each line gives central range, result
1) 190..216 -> 0.0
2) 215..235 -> 0.8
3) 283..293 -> 0.2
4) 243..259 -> 0.5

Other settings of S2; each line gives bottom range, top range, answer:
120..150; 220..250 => 0.90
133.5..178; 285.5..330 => 0.84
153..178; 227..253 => 0.87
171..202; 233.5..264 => 0.88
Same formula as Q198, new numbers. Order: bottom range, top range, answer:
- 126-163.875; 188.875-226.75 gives 0.93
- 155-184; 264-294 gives 0.86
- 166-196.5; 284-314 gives 0.84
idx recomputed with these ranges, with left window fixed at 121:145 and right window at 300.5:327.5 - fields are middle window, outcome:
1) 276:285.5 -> -0.013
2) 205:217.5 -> 0.010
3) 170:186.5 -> -0.069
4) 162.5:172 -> -0.072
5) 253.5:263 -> -0.005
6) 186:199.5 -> -0.060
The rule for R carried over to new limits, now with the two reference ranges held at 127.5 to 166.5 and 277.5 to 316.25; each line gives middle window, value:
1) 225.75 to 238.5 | 0.03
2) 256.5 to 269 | -0.01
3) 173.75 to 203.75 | -0.04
